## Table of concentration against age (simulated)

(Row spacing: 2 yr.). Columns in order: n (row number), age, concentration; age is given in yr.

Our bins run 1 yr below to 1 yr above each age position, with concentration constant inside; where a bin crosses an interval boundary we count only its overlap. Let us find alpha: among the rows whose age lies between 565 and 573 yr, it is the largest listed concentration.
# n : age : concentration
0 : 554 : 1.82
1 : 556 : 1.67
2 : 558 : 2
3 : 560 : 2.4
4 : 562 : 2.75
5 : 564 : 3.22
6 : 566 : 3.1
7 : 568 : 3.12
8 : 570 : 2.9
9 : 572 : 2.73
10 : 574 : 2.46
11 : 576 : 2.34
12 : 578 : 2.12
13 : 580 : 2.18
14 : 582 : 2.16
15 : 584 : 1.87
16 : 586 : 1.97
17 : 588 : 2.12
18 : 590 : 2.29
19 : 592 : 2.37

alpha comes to 3.12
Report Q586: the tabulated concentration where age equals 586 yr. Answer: 1.97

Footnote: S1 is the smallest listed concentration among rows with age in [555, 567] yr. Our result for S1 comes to 1.67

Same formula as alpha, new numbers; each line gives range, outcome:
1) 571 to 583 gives 2.73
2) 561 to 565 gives 3.22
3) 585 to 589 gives 2.12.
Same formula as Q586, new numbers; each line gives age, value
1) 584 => 1.87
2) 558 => 2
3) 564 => 3.22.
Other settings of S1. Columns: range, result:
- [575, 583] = 2.12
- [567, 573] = 2.73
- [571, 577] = 2.34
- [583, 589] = 1.87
